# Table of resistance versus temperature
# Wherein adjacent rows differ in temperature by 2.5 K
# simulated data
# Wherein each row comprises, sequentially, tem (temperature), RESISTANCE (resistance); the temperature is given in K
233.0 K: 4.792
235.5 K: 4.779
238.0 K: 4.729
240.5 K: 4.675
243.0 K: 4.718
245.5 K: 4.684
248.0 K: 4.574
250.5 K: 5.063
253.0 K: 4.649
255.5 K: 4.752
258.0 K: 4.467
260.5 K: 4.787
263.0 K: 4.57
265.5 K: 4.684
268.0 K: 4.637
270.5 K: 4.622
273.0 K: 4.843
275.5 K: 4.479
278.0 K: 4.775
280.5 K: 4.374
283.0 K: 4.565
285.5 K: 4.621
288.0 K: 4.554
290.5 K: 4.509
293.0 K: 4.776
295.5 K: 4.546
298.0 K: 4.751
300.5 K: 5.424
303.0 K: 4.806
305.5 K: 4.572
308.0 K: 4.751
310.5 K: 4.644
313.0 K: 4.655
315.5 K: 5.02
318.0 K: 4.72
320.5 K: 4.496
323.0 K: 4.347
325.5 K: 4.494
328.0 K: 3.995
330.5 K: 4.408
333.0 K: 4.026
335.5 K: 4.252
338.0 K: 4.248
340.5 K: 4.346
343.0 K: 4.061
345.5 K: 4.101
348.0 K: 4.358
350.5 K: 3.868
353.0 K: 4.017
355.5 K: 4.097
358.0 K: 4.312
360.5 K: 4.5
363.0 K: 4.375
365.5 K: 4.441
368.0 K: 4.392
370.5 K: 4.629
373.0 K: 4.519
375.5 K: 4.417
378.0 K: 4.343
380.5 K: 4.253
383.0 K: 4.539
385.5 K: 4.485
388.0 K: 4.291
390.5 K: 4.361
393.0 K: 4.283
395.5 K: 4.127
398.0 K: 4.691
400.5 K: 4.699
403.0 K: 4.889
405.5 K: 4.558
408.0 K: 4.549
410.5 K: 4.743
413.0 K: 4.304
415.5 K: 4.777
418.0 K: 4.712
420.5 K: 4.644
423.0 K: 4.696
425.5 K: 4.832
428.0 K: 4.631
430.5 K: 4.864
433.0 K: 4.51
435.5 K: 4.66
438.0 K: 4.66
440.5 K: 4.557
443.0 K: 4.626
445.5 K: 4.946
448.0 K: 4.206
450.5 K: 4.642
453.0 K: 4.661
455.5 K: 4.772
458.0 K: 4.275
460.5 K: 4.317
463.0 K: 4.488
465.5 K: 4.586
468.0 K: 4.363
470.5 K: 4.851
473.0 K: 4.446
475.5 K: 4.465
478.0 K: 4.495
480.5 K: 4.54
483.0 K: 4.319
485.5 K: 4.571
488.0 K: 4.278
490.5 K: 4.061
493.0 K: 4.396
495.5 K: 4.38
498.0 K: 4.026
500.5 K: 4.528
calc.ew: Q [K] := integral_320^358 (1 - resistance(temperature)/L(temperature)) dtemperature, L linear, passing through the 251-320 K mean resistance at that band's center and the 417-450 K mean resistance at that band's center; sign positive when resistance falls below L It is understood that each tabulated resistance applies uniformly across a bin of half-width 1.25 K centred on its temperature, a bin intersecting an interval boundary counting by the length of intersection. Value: 3.8 K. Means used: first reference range 4.69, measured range 4.21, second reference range 4.66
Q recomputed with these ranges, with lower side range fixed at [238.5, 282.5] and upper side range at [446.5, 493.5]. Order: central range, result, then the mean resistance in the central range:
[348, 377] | 1.53 K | 4.33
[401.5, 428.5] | -0.91 K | 4.67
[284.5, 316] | -0.73 K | 4.73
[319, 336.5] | 1.17 K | 4.29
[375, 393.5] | 0.71 K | 4.37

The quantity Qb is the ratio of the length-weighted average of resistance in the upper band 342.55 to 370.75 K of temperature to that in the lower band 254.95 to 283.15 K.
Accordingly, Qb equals 0.92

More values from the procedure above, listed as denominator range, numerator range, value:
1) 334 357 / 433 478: 1.10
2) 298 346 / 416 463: 1.03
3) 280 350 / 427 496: 1.00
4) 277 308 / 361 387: 0.95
